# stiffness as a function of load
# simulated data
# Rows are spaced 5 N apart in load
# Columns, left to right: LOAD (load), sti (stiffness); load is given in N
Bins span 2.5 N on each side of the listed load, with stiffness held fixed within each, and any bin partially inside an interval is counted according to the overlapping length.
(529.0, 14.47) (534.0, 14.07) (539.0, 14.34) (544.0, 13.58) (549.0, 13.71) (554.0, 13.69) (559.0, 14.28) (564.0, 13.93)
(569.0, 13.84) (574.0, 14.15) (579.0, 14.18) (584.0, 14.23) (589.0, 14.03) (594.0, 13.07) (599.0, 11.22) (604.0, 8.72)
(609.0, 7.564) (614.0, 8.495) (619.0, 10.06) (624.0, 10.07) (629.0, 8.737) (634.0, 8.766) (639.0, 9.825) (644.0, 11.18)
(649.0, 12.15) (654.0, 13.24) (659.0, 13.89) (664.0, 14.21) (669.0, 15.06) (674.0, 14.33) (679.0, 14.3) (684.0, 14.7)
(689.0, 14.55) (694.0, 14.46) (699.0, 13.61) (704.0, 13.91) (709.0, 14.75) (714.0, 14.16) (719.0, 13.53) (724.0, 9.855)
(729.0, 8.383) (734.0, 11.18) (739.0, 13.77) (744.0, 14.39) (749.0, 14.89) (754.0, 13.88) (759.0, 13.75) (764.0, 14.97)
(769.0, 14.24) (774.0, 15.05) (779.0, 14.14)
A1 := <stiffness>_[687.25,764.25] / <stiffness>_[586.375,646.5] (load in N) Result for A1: 1.3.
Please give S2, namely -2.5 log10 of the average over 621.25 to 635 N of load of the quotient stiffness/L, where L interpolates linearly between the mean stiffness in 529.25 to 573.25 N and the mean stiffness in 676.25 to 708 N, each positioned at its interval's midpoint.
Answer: 0.46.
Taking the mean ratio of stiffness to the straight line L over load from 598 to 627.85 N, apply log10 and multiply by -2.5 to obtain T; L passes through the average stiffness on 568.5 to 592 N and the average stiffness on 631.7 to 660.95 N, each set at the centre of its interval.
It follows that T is 0.353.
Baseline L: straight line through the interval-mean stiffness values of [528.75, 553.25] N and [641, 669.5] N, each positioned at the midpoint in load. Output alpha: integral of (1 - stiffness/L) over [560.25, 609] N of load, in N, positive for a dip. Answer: 3.1 N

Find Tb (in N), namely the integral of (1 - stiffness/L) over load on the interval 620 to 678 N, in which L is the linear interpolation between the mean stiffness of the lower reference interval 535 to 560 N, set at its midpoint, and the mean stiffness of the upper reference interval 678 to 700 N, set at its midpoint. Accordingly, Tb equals 9.3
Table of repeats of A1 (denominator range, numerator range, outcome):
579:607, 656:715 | 1.16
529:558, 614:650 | 0.71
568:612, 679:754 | 1.09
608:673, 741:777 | 1.29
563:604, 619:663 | 0.83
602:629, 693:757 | 1.46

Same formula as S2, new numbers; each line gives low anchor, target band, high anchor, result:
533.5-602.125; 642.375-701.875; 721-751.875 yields -0.09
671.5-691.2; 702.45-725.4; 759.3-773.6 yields 0.09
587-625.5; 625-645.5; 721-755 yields 0.13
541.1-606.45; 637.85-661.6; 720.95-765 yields 0.07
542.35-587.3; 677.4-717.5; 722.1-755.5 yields -0.13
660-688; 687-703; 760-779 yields 0.03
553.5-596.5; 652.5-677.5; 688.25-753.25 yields -0.06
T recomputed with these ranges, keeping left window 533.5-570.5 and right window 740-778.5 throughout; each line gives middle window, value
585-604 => 0.137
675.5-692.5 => -0.020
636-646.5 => 0.331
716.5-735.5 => 0.316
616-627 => 0.379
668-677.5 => -0.029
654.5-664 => 0.026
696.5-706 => 0.040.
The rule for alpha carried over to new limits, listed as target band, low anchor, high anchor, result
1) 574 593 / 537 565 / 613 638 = -3.45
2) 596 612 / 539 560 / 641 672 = 5.05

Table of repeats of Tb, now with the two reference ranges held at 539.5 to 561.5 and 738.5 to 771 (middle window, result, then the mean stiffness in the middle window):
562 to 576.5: -0.1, 14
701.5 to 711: -0.1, 14.3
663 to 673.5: -0.4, 14.6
